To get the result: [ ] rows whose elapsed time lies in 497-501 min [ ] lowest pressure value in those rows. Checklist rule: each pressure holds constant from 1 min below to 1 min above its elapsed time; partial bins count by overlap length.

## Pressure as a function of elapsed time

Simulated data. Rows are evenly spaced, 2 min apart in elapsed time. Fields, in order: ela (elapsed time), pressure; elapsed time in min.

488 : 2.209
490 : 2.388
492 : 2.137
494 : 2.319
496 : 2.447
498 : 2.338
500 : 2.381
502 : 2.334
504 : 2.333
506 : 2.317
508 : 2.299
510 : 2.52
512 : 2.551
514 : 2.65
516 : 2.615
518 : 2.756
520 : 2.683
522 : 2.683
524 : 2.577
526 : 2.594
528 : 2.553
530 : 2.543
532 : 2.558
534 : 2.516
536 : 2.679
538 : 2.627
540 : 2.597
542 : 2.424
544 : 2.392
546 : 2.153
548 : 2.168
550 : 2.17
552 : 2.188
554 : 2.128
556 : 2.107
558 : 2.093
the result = 2.338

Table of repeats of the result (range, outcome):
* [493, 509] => 2.299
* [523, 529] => 2.553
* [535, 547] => 2.153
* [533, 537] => 2.516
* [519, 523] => 2.683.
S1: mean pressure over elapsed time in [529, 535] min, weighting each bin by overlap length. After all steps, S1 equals 2.54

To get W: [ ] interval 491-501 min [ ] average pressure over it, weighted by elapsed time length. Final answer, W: 2.32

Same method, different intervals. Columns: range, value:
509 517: 2.58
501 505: 2.33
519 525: 2.65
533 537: 2.6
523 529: 2.57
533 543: 2.57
